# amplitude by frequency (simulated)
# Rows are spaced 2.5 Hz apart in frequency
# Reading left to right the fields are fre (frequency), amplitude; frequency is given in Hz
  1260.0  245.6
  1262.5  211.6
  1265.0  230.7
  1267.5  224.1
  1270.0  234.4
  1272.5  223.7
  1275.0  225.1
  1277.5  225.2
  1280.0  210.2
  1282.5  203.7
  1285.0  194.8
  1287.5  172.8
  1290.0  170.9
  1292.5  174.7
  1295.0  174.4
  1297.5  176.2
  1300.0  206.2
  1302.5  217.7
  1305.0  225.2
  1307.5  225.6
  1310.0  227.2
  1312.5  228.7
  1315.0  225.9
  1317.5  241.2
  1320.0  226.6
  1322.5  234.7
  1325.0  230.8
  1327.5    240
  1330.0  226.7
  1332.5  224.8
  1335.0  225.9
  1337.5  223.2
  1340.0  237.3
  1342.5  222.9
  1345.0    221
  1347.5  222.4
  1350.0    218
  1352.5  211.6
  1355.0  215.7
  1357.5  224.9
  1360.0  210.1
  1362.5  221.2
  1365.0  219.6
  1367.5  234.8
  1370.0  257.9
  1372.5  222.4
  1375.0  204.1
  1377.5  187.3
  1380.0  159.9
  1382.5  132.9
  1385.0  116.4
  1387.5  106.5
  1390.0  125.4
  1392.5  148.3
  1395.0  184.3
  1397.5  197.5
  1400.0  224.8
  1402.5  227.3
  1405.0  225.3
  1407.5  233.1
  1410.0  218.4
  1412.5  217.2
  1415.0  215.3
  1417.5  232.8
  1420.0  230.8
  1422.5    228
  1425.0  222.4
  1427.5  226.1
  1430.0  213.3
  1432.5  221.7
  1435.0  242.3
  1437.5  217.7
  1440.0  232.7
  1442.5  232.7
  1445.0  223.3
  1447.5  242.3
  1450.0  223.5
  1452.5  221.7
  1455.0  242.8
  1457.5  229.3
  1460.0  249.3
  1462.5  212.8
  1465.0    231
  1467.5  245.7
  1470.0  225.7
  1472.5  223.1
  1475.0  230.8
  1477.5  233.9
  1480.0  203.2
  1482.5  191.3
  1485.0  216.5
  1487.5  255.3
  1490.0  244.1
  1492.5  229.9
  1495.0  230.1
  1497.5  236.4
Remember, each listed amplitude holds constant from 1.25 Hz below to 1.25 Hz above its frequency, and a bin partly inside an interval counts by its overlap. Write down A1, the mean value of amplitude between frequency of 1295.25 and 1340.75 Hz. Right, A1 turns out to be 223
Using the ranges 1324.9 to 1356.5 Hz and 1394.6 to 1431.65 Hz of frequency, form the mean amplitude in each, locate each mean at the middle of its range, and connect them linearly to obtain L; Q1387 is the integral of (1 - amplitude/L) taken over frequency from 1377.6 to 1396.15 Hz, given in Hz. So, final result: 6.7 Hz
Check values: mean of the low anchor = 224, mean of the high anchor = 221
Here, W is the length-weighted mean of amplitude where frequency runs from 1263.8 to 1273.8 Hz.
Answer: 228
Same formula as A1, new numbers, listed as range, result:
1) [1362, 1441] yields 204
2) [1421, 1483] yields 227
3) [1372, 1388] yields 161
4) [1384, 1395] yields 131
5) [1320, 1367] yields 224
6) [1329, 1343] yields 227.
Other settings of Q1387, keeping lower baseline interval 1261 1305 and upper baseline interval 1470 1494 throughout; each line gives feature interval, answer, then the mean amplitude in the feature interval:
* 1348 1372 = -1.2 Hz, 224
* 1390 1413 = 1.4 Hz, 204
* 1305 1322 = -1.7 Hz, 229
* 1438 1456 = -0.7 Hz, 231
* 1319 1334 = -1.5 Hz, 231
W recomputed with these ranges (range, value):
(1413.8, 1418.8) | 224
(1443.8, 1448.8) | 233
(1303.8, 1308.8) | 225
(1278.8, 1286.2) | 203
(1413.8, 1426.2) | 226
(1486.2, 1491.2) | 249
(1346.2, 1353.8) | 217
